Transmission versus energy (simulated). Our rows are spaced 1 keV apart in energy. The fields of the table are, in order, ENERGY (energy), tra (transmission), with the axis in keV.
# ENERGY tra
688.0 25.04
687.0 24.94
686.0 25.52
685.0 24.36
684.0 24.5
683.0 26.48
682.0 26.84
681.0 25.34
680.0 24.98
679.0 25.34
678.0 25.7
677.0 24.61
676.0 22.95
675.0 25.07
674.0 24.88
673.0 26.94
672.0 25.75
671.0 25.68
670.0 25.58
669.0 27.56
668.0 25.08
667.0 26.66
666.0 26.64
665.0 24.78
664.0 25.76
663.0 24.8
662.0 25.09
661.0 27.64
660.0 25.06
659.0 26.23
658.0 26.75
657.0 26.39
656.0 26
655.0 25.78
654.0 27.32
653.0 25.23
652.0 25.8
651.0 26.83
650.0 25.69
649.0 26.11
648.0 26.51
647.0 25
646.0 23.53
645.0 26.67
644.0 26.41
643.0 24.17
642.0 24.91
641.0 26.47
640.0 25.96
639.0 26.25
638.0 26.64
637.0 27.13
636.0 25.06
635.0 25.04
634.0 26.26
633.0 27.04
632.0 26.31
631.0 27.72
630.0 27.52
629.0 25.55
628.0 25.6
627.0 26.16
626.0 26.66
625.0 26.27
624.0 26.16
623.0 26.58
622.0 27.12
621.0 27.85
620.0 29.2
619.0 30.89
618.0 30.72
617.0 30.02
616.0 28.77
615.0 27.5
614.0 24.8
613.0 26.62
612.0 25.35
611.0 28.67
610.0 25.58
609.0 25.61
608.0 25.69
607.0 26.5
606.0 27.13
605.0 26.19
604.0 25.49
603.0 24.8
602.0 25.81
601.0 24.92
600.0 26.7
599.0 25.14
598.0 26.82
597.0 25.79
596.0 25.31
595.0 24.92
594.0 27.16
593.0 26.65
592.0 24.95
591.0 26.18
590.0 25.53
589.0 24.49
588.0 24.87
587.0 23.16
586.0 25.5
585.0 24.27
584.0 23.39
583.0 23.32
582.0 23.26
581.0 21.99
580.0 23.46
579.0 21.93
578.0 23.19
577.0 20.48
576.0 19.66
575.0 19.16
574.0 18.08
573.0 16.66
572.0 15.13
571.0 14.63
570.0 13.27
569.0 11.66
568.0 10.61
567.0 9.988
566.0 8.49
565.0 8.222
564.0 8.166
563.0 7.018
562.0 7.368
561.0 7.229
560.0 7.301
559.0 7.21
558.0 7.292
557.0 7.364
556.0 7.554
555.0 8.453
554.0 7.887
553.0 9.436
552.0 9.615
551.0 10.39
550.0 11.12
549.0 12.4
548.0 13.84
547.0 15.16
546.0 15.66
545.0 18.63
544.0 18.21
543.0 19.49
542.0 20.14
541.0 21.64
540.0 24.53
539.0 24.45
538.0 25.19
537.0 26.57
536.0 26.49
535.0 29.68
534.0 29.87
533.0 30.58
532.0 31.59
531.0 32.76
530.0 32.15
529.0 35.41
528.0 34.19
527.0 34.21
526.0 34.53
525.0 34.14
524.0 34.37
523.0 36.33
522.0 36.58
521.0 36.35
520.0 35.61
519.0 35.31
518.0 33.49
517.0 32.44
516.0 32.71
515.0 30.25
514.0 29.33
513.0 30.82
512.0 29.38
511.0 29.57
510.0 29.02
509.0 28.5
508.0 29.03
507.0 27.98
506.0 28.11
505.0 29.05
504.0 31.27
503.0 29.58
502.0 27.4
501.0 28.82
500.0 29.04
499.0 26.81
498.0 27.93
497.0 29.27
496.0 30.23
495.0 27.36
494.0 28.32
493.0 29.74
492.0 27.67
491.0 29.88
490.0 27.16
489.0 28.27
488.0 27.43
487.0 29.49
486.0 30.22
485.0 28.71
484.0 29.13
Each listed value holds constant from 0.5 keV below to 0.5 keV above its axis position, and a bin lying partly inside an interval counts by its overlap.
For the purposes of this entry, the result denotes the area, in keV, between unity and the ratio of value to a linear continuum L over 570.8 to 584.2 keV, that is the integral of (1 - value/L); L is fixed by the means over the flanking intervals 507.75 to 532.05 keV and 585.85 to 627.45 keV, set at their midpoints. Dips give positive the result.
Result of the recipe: 3.8 keV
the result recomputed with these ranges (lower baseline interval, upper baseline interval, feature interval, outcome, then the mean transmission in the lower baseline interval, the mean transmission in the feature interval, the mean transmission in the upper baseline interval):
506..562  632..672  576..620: -0.9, 23.9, 25.5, 25.9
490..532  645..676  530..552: 6.1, 31.1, 21.8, 25.8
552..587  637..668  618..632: -3.3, 14.4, 27.3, 25.9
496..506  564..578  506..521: -2.8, 28.8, 31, 14.4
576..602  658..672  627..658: -0.7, 24.5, 26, 25.9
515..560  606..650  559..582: 9.7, 23.6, 14.3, 26.6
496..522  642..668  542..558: 9.2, 30.4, 12.4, 25.8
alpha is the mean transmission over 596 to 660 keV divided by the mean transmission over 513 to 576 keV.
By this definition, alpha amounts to 1.3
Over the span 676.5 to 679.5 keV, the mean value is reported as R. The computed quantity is 25.2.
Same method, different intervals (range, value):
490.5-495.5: 28.6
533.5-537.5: 28.2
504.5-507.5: 28.4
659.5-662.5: 25.9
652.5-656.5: 26.1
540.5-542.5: 20.9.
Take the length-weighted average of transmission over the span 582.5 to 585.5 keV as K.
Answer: 23.7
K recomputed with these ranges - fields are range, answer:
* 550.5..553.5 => 9.81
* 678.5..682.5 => 25.6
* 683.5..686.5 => 24.8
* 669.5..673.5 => 26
